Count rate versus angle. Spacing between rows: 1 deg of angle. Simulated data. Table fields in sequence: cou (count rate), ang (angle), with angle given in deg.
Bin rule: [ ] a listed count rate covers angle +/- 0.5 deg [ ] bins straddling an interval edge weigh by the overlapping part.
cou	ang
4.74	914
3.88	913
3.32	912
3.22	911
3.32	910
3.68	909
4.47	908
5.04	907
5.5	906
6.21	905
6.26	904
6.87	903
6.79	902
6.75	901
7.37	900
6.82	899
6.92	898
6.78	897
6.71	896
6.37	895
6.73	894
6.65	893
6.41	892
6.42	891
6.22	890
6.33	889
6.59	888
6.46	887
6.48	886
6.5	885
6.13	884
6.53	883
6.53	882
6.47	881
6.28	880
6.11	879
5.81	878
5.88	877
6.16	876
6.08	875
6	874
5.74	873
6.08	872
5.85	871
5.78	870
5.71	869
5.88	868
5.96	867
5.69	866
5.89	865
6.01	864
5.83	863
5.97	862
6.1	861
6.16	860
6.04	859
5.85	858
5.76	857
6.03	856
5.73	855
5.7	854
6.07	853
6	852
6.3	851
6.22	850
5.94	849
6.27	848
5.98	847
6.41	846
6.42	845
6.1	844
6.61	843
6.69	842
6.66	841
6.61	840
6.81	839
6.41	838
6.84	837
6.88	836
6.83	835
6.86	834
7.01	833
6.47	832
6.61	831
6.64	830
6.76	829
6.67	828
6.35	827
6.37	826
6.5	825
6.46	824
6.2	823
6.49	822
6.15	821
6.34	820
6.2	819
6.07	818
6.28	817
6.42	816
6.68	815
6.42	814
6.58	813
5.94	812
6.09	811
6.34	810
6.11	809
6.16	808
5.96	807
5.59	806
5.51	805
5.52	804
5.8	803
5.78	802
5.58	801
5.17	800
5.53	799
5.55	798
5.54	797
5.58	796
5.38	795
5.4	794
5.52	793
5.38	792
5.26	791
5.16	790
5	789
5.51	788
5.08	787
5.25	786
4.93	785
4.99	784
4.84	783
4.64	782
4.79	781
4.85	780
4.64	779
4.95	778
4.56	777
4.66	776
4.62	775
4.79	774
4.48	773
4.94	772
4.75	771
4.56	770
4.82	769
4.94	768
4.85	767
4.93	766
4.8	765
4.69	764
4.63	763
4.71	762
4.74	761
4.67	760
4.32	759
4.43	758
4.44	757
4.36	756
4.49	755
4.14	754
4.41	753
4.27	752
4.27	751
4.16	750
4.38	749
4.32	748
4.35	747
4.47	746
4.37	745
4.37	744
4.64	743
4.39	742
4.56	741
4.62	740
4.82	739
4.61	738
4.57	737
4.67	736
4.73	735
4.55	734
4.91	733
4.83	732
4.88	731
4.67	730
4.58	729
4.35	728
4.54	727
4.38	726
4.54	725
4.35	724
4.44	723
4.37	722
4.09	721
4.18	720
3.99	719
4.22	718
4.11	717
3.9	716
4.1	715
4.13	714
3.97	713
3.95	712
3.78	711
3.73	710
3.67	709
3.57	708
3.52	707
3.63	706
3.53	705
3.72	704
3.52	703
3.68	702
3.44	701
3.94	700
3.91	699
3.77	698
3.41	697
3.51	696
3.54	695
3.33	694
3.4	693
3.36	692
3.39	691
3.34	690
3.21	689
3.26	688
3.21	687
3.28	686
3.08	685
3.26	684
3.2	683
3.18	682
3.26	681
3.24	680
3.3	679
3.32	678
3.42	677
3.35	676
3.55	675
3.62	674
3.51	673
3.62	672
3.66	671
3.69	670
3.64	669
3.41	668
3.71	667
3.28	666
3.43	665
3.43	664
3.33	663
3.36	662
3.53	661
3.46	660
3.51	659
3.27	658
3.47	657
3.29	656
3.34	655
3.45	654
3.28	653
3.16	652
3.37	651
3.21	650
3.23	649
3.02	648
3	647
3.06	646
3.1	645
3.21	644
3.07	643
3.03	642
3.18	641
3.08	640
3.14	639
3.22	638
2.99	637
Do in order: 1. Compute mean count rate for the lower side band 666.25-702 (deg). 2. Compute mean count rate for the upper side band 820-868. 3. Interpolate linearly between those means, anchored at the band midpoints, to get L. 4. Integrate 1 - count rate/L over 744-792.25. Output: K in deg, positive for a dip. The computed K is 2.5 deg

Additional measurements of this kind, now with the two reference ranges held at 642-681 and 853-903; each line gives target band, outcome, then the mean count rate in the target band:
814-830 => -2.7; 6.4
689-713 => 1.8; 3.59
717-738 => -1.2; 4.49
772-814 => -1.9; 5.35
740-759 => 0.6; 4.38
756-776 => 0.3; 4.68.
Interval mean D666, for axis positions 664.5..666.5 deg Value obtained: 3.35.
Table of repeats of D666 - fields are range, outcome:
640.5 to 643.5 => 3.09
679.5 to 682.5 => 3.23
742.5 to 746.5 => 4.46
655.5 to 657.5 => 3.38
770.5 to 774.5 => 4.74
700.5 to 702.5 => 3.56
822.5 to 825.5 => 6.39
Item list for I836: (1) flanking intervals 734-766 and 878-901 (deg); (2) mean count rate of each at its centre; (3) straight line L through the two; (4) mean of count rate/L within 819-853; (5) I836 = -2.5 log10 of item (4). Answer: -0.13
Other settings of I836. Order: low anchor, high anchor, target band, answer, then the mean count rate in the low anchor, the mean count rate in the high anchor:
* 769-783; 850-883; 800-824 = -0.165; 4.72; 5.99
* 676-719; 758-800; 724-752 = -0.071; 3.56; 4.95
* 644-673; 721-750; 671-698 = 0.119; 3.37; 4.53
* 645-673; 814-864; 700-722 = 0.105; 3.38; 6.34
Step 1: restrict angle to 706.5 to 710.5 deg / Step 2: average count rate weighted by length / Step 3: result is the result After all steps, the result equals 3.62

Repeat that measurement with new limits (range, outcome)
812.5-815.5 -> 6.56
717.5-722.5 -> 4.17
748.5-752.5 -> 4.27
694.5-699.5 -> 3.63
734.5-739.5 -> 4.68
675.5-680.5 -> 3.33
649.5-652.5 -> 3.25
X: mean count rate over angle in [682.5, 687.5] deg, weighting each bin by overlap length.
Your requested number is 3.21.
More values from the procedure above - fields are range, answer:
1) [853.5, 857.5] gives 5.8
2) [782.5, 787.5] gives 5.02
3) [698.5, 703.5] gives 3.7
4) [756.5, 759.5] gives 4.4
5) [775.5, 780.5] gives 4.73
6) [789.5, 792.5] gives 5.27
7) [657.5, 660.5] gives 3.41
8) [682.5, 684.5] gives 3.23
